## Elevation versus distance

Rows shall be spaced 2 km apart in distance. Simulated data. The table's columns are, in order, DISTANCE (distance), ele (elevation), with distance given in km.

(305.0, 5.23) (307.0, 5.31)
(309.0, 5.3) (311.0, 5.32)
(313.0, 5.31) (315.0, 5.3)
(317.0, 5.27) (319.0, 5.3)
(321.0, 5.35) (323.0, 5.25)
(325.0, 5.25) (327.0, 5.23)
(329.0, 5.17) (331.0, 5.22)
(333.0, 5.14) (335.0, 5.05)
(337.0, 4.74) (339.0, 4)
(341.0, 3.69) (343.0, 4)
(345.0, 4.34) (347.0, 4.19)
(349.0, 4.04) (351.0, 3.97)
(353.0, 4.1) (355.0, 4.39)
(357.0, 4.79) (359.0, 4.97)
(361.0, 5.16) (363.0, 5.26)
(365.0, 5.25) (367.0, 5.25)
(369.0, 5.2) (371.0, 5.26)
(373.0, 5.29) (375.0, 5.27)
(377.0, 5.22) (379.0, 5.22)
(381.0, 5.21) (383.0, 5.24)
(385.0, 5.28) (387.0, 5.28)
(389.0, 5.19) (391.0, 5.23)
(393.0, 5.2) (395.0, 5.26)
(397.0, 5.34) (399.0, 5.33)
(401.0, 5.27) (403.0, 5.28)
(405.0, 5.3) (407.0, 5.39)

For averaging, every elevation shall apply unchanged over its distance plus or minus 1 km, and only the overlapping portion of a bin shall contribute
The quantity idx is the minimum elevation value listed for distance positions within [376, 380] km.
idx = 5.22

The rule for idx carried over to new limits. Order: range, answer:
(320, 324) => 5.25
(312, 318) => 5.27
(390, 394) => 5.2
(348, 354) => 3.97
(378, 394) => 5.19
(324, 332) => 5.17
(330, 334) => 5.14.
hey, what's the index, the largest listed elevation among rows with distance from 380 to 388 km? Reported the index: 5.28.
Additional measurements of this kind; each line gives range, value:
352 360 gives 4.97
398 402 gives 5.33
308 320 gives 5.32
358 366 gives 5.26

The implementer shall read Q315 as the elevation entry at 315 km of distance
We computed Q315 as 5.3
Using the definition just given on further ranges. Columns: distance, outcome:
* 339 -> 4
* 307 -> 5.31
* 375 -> 5.27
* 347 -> 4.19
